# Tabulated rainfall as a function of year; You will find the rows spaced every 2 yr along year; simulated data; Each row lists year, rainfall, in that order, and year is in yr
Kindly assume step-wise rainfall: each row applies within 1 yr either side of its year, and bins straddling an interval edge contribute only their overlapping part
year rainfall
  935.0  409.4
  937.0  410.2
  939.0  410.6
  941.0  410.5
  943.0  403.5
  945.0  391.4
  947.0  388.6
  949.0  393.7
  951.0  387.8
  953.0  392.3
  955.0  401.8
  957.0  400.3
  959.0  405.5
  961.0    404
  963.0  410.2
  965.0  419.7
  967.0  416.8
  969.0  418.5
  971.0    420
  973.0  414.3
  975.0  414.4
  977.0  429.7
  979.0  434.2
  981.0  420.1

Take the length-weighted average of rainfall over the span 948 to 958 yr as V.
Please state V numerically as 395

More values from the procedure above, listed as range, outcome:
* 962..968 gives 416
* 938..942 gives 411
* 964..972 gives 419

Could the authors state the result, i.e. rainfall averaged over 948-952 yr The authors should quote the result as 391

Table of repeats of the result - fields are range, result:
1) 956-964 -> 405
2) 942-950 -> 394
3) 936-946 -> 405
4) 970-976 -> 416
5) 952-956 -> 397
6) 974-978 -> 422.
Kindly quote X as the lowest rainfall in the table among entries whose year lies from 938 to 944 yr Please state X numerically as 403.5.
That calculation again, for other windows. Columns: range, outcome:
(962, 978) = 410.2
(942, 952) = 387.8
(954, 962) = 400.3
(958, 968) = 404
